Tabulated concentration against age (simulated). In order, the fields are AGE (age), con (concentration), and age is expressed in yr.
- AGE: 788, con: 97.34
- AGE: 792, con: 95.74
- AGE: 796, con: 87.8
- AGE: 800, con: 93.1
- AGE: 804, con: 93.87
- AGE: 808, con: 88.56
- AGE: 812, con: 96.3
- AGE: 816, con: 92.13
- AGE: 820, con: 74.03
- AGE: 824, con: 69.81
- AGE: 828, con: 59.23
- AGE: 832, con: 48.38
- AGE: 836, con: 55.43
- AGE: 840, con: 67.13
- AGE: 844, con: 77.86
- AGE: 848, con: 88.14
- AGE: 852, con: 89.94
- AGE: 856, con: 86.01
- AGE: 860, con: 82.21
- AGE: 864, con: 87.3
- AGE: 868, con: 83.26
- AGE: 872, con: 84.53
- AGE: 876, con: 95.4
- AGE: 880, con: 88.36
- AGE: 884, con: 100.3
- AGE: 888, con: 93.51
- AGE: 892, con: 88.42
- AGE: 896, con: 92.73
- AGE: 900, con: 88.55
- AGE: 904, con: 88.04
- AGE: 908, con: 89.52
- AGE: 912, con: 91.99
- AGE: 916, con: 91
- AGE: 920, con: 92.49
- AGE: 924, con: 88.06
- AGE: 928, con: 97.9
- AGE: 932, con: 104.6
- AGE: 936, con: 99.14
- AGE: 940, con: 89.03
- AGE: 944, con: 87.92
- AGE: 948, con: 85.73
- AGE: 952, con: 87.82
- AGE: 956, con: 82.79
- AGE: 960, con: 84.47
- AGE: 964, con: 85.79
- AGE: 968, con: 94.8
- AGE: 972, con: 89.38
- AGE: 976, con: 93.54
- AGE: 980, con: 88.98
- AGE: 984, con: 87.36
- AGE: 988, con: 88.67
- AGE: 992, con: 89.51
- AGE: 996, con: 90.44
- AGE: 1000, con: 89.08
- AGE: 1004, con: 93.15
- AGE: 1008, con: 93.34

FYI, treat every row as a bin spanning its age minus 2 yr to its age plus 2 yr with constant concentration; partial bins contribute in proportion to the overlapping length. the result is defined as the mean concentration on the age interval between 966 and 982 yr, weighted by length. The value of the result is 91.7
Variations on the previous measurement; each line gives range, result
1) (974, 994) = 89.6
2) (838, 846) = 72.5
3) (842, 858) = 85.5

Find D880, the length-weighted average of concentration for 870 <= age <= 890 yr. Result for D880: 92.4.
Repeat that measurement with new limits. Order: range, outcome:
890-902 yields 89.9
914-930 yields 92.4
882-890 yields 96.9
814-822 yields 83.1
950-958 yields 85.3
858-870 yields 84.3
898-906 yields 88.3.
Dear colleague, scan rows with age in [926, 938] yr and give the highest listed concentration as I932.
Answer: 104.6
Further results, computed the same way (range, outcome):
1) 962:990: 94.8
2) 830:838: 55.43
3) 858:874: 87.3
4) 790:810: 95.74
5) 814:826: 92.13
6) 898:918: 91.99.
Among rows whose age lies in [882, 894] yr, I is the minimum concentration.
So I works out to 88.42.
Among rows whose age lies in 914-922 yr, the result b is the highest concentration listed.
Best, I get 92.49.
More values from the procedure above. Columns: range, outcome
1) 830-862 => 89.94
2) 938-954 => 89.03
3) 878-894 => 100.3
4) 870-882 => 95.4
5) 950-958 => 87.82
